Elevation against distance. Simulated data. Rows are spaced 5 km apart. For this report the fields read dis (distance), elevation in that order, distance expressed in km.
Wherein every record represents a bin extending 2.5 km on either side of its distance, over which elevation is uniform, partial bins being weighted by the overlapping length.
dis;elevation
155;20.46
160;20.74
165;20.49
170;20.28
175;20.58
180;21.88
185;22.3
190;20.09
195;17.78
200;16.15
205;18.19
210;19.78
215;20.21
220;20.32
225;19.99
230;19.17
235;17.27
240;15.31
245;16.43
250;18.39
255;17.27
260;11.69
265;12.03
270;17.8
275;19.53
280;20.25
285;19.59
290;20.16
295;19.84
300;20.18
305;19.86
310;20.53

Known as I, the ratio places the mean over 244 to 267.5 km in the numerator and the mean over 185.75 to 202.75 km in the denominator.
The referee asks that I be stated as 0.8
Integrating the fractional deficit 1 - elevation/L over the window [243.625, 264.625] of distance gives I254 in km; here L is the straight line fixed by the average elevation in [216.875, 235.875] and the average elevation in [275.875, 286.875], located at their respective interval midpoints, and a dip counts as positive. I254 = 4.4 km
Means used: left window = 19.4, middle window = 15.5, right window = 19.9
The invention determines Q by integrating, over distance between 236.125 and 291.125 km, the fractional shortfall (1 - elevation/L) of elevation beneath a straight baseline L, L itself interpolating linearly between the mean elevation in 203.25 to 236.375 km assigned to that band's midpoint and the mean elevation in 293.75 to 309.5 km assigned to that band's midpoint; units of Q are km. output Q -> 7.47 km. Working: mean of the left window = 19.4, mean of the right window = 20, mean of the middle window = 17.1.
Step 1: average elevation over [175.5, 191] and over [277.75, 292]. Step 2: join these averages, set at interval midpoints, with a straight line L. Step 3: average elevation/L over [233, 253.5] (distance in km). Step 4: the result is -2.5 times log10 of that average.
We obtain 0.22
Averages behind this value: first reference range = 21.4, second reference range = 20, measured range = 16.9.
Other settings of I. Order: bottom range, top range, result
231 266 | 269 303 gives 1.25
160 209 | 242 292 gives 0.87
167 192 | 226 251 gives 0.83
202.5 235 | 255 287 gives 0.87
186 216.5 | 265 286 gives 0.98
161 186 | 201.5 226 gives 0.93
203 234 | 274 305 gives 1.02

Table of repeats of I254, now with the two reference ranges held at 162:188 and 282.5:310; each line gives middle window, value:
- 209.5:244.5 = 3.3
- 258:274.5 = 4.6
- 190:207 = 2.5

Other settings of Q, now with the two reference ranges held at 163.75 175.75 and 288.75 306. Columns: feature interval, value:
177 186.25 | -0.7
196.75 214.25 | 1.8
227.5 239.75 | 1.5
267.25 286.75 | 0.9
